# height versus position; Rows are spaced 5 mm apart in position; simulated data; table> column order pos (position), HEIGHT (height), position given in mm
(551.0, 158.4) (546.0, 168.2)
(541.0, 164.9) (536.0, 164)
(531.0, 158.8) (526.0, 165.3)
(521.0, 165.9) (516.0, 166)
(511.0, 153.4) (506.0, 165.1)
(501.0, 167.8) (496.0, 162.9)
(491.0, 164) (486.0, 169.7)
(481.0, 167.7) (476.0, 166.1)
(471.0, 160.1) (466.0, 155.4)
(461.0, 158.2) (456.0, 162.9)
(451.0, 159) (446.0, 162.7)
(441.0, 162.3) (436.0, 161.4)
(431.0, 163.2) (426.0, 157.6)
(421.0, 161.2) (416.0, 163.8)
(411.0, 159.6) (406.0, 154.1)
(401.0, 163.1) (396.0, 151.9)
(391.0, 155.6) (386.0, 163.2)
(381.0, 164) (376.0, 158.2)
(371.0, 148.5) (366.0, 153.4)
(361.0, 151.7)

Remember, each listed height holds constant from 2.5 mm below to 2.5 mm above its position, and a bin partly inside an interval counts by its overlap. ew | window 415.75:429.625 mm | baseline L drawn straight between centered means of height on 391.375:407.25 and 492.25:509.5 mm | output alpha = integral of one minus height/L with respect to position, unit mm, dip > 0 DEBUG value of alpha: -0.2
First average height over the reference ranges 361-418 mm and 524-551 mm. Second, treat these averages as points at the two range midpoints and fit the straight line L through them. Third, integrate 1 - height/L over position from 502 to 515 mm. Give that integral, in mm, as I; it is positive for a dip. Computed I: 0.1 mm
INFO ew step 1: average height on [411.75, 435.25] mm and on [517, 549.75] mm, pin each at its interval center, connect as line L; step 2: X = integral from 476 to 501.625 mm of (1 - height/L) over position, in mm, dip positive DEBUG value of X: -0.50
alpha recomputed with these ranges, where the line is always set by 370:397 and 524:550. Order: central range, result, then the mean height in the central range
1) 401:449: -0.43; 161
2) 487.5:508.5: -0.37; 165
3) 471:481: -0.22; 165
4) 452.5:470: 0.20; 159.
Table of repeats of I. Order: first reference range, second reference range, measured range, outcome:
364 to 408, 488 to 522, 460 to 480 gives 0.1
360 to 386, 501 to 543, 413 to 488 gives -1.0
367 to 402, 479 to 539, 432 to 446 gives -0.2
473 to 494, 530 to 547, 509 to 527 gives 0.3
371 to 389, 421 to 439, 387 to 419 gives 0.4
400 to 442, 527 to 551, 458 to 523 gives -0.4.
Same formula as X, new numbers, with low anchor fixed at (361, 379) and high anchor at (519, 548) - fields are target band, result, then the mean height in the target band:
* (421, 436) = -0.3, 161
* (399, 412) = -0.2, 159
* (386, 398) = -0.1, 156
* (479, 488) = -0.4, 169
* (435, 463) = -0.4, 161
